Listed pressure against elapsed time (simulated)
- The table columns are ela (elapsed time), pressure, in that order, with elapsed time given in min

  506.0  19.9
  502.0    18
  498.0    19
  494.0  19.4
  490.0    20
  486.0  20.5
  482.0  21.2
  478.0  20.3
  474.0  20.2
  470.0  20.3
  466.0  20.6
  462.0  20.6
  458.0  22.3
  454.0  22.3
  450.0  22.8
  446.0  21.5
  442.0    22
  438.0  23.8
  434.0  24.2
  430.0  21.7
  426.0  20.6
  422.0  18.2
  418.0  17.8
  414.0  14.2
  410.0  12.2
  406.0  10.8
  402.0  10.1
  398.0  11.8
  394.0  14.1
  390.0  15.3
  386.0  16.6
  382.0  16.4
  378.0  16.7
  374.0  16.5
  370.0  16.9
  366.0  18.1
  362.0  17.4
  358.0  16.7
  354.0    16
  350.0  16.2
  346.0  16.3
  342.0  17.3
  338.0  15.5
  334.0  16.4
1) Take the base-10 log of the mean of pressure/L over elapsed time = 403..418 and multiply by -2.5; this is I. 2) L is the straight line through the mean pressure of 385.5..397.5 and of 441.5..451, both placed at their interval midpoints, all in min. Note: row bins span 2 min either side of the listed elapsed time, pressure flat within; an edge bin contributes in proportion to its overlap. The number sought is 0.32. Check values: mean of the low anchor 14.7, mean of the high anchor 22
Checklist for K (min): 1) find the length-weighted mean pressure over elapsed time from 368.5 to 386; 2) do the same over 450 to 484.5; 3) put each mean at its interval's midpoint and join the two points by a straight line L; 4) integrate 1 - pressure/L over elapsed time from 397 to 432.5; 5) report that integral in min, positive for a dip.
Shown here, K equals 5.92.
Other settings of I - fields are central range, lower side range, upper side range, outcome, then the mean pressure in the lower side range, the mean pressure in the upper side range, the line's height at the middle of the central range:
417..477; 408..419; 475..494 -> -0.24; 14.5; 20.4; 17.2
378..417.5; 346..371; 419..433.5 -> 0.34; 16.8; 20.4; 18.9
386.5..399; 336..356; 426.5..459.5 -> 0.33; 16.3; 22.5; 19.3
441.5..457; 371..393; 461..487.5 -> -0.15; 16.2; 20.5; 19.4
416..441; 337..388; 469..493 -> -0.13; 16.7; 20.4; 18.7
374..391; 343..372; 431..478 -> 0.11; 16.8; 21.8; 18.1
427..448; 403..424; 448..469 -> -0.23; 14.4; 21.7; 18.3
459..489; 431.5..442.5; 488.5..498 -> 0.02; 23.4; 19.5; 20.9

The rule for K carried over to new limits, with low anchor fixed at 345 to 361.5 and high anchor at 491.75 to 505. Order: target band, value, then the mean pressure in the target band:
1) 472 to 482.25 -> -1.1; 20.5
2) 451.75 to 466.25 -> -2.7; 21.6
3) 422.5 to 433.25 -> -2.1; 21.1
